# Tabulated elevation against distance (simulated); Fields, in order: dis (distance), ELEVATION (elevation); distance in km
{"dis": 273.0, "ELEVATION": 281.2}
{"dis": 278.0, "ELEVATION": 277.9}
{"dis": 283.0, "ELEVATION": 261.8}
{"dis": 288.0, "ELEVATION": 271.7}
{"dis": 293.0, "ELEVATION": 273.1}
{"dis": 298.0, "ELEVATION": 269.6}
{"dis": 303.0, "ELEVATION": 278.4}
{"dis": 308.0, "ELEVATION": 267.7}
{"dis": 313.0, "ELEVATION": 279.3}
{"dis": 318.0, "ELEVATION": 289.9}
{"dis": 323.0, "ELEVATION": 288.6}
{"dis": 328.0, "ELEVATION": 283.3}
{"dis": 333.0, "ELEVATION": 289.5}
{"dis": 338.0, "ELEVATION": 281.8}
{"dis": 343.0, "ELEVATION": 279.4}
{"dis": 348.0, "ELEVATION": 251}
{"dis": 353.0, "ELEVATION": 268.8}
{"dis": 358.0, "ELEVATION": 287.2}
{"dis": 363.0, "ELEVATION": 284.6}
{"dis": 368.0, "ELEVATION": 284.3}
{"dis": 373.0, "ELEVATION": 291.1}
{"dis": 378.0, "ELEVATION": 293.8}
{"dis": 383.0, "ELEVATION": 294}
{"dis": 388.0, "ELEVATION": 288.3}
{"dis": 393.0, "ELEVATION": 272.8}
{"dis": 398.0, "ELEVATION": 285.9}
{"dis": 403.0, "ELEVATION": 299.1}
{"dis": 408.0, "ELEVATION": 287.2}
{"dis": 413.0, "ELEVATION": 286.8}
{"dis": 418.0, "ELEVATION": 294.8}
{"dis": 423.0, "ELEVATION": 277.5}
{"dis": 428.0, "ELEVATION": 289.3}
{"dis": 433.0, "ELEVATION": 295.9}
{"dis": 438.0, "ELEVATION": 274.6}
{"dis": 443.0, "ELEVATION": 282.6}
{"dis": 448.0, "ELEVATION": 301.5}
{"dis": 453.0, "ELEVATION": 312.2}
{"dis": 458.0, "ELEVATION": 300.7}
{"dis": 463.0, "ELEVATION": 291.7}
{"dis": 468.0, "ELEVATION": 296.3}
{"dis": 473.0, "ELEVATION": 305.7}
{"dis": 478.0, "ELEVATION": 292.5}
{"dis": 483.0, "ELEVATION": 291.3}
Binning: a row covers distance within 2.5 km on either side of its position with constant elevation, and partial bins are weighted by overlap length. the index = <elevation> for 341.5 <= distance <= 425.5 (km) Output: 284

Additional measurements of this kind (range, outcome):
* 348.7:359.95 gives 273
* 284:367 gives 278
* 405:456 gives 290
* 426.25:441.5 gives 286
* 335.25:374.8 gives 278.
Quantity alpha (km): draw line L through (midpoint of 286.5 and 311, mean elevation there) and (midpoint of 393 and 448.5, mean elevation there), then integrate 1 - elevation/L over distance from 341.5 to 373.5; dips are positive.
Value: 0.3 km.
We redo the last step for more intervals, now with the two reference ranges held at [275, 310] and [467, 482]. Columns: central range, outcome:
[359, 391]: -0.6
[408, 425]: 0.2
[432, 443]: 0.3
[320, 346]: -0.6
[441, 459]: -0.3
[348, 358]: 0.4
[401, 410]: -0.2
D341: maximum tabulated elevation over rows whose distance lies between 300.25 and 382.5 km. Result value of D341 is 293.8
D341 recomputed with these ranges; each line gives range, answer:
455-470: 300.7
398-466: 312.2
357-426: 299.1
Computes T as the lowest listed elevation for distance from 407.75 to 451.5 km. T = 274.6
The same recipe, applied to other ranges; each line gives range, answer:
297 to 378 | 251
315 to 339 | 281.8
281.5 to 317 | 261.8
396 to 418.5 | 285.9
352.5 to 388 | 268.8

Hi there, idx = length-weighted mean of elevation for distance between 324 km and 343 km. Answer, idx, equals 284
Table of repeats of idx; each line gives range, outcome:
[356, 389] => 289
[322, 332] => 286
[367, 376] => 289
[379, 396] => 286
